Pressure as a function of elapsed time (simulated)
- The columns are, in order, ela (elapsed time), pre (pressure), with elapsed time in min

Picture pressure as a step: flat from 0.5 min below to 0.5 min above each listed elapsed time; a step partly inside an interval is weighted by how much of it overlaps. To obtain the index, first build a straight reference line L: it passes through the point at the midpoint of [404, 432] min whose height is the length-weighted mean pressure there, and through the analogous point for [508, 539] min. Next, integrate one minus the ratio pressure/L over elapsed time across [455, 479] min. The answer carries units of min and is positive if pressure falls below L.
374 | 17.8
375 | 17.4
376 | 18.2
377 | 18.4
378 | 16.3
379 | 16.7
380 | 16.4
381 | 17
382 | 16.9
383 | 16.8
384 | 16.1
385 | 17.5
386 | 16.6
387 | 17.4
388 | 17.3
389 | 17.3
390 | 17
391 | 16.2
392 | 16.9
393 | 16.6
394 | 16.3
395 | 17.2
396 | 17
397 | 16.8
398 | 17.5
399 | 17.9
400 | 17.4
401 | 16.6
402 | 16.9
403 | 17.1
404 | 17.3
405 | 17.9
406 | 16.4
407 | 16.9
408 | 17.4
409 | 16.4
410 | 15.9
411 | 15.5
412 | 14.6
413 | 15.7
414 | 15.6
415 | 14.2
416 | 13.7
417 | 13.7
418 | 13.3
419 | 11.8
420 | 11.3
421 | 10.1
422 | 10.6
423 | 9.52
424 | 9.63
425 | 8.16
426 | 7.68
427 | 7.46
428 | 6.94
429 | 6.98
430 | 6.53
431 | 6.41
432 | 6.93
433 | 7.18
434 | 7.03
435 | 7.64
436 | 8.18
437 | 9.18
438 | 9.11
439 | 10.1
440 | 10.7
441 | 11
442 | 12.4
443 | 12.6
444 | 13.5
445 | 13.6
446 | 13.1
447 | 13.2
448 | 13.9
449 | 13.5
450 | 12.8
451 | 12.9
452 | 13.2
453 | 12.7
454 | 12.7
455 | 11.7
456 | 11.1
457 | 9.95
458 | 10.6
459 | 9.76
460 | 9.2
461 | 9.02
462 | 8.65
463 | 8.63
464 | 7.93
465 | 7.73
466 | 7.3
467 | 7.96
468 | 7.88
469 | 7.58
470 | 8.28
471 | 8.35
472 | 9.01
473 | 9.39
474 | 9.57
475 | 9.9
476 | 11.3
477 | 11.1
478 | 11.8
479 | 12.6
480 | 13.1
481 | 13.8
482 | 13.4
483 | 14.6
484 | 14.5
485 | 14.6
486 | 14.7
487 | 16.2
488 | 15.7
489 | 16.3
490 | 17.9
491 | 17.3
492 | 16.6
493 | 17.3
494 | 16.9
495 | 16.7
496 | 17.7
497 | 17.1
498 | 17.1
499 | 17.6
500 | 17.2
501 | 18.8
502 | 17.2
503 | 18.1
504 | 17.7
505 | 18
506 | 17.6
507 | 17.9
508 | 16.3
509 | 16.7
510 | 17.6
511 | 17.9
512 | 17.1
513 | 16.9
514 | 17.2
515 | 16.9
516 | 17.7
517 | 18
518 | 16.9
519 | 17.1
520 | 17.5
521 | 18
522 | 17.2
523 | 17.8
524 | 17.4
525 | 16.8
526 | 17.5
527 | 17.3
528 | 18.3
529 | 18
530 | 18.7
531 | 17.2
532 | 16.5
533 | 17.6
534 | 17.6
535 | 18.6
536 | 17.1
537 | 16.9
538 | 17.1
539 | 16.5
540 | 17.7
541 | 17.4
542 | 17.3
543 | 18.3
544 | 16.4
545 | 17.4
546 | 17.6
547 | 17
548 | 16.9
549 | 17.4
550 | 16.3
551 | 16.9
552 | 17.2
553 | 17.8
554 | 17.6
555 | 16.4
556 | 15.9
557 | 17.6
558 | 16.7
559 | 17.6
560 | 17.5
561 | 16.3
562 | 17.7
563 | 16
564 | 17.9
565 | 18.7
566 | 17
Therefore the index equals 8.7 min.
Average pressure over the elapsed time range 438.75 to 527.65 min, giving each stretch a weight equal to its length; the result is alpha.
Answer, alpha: 14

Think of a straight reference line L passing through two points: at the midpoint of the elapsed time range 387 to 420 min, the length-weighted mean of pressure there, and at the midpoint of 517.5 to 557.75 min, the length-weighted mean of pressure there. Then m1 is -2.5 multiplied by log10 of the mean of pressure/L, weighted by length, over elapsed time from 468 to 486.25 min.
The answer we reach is 0.42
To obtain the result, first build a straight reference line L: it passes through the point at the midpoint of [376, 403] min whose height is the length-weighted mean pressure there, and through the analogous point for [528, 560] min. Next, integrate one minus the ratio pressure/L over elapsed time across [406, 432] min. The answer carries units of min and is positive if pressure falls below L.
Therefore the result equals 7.94 min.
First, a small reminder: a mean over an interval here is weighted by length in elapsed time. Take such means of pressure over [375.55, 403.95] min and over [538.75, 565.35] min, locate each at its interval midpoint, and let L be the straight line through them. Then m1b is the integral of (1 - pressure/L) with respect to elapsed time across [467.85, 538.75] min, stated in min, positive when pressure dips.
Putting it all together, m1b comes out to 5.6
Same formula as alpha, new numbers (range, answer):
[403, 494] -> 11.8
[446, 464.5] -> 11.2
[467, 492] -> 12.4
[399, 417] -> 16.2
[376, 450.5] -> 13.7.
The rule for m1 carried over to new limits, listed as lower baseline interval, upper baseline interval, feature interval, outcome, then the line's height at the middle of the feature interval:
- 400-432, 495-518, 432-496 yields 0.30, 15.3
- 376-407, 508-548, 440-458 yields 0.35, 17.2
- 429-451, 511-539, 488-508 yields -0.14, 15.2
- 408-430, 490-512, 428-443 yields 0.45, 13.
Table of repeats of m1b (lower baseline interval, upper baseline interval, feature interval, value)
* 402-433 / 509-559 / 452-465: 3.60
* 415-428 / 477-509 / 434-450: 1.14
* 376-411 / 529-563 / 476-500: 2.46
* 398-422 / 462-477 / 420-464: 5.19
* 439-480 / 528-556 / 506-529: -3.07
